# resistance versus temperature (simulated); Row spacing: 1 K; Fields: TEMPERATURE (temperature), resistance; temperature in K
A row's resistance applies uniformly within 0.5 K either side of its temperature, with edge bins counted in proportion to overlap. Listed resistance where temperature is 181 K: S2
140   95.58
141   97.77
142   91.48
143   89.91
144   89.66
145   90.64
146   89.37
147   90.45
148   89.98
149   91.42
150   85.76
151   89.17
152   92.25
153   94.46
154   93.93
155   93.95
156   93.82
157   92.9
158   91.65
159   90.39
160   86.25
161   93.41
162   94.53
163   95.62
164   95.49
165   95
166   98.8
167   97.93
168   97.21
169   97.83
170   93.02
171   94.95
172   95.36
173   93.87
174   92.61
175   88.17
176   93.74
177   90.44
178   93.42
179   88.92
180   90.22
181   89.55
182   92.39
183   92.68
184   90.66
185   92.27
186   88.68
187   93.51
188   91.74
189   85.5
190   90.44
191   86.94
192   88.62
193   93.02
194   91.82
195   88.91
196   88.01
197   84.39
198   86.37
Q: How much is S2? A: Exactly 89.55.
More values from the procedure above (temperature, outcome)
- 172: 95.36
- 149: 91.42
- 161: 93.41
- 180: 90.22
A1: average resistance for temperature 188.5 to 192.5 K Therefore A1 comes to 87.9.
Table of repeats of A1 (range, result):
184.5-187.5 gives 91.5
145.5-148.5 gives 89.9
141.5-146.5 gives 90.2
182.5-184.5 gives 91.7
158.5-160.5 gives 88.3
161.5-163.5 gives 95.1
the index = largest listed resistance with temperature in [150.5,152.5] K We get 92.25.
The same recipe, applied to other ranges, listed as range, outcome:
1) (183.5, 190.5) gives 93.51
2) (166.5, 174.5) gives 97.93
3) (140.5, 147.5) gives 97.77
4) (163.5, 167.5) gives 98.8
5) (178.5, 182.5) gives 92.39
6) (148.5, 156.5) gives 94.46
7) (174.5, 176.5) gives 93.74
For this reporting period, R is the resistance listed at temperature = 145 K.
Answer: 90.64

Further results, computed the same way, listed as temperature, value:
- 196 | 88.01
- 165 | 95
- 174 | 92.61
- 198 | 86.37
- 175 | 88.17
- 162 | 94.53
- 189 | 85.5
